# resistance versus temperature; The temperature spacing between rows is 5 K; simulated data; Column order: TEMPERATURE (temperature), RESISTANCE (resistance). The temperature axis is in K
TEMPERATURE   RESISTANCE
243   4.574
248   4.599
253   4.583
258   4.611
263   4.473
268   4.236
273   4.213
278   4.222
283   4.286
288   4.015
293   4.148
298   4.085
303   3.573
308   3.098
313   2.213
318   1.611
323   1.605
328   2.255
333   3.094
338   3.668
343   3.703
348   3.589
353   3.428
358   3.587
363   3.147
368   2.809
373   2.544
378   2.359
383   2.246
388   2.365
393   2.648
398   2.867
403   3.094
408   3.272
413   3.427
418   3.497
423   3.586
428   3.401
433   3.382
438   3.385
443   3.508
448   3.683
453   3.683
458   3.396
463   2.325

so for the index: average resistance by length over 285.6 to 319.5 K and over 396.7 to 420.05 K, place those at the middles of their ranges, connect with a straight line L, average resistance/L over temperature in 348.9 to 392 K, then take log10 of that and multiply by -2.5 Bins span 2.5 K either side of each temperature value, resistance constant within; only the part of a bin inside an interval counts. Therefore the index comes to 0.153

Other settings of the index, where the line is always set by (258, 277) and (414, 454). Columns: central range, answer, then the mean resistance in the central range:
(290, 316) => 0.222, 3.4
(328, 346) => 0.199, 3.32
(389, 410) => 0.250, 2.92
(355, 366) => 0.160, 3.34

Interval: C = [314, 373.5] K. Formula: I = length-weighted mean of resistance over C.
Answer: 2.91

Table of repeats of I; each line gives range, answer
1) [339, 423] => 3.06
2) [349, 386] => 2.9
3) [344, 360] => 3.55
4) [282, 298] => 4.13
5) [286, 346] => 3.09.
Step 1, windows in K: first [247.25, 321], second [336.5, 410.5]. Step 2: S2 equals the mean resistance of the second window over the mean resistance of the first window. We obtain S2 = 0.79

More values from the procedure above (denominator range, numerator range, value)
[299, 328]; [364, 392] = 1.01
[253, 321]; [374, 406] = 0.69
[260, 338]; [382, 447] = 0.92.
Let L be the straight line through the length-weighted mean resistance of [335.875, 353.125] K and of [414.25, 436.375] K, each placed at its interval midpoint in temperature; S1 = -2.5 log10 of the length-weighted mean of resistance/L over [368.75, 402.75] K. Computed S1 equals 0.35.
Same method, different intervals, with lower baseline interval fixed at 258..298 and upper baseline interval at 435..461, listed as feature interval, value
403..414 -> 0.123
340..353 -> 0.098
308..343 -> 0.496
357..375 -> 0.279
